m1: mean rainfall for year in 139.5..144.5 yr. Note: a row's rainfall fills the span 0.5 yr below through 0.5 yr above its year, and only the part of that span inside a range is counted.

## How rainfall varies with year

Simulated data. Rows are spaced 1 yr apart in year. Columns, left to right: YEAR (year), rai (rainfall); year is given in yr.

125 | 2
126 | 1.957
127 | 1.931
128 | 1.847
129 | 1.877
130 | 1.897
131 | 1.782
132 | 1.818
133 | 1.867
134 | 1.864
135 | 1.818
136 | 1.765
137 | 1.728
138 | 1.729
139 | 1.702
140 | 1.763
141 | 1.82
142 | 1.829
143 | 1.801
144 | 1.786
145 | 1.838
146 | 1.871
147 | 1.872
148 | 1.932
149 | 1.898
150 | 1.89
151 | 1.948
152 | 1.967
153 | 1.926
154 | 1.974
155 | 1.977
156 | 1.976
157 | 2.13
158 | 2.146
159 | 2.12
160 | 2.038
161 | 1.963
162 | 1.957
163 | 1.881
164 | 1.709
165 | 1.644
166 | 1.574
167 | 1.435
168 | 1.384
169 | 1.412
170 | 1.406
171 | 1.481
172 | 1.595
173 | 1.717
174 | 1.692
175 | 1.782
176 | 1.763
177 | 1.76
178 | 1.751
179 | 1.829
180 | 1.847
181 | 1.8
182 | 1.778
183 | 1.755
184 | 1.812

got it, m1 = 1.8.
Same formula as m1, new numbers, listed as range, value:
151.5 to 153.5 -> 1.95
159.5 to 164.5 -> 1.91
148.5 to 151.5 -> 1.91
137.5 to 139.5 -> 1.72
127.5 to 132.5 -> 1.84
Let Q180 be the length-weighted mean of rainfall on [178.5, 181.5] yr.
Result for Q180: 1.83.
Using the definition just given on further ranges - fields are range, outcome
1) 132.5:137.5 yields 1.81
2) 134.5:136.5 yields 1.79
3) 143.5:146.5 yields 1.83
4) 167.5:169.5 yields 1.4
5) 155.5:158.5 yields 2.08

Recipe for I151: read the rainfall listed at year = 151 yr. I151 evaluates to 1.948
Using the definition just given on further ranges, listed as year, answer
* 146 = 1.871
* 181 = 1.8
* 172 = 1.595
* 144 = 1.786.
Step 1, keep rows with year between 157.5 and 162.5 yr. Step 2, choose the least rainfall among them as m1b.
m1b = 1.957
